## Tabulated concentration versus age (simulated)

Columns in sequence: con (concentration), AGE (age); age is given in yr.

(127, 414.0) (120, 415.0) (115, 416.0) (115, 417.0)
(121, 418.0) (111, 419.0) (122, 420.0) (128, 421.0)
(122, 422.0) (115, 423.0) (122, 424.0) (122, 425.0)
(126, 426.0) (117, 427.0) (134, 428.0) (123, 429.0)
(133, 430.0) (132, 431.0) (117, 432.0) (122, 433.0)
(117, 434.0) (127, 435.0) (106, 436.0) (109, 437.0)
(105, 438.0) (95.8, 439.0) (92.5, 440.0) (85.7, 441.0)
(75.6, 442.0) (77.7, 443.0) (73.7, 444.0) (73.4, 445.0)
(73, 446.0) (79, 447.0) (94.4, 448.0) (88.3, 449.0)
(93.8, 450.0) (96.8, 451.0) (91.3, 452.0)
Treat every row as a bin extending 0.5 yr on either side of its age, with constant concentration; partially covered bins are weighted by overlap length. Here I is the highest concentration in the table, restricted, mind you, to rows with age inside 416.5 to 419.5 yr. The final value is 121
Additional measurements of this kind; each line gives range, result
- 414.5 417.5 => 120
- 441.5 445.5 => 77.7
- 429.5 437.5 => 133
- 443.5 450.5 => 94.4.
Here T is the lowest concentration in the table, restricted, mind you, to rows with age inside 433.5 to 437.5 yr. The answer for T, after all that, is 106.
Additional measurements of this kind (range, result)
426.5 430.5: 117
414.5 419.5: 111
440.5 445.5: 73.4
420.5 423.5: 115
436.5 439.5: 95.8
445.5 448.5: 73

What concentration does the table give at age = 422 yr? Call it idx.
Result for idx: 122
